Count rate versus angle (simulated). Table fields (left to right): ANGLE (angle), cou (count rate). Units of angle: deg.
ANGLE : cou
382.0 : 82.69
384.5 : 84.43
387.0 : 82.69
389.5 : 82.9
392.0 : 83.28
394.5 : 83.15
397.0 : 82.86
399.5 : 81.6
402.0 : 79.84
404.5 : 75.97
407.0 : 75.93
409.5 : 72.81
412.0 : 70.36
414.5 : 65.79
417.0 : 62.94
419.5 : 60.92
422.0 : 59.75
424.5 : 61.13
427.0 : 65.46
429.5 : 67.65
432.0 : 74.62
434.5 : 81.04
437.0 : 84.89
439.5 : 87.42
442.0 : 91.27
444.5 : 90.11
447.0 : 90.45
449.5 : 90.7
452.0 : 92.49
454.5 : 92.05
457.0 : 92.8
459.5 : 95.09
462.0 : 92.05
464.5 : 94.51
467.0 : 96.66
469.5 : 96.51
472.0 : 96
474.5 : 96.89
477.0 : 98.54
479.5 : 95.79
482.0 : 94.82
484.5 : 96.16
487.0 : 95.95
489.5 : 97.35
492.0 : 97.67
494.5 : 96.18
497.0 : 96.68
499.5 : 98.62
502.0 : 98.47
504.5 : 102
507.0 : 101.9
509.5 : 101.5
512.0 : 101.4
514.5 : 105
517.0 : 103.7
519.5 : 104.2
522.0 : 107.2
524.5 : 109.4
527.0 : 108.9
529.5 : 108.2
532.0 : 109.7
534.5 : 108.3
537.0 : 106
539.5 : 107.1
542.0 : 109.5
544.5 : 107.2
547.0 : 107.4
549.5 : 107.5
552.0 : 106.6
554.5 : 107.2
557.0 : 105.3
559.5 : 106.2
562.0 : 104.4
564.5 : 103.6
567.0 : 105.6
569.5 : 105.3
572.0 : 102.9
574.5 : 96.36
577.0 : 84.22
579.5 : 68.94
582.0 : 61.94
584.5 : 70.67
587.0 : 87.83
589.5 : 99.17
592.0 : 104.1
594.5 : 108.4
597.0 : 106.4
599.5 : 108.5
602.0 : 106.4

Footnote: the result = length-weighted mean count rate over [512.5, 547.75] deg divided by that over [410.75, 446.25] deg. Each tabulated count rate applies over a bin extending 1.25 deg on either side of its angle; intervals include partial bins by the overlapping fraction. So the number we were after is 1.5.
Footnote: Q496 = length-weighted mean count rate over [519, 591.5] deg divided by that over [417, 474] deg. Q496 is 1.2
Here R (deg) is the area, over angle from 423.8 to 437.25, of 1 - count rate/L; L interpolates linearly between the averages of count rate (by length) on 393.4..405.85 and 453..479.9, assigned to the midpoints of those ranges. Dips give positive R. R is 2.37 deg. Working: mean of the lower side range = 80.6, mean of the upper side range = 95.1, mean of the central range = 72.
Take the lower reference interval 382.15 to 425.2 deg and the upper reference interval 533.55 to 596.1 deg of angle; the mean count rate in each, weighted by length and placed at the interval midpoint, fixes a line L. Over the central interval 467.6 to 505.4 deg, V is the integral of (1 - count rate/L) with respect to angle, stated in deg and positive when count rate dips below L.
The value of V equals -4.2 deg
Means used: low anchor 74.9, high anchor 99.3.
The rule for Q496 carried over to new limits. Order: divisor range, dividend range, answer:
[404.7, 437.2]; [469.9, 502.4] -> 1.40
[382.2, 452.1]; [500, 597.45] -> 1.30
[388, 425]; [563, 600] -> 1.28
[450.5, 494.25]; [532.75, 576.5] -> 1.10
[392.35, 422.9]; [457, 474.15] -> 1.30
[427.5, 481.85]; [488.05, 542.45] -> 1.15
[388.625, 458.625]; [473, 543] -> 1.30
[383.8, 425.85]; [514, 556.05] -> 1.44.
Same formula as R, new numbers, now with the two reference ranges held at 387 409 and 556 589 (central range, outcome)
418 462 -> 1.2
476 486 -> -1.2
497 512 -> -2.1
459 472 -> -1.5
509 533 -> -4.6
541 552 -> -2.0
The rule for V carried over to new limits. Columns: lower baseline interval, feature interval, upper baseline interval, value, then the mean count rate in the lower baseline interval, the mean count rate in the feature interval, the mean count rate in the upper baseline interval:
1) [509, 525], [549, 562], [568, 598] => -1.3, 105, 106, 91.3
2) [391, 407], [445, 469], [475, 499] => -0.5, 80.7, 93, 96.6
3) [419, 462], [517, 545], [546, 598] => -4.5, 81.7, 108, 97.5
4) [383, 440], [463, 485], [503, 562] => -1.2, 75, 96.2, 106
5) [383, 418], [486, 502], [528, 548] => 0.2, 77.6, 97.2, 108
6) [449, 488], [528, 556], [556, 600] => -3.6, 94.9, 108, 95.8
